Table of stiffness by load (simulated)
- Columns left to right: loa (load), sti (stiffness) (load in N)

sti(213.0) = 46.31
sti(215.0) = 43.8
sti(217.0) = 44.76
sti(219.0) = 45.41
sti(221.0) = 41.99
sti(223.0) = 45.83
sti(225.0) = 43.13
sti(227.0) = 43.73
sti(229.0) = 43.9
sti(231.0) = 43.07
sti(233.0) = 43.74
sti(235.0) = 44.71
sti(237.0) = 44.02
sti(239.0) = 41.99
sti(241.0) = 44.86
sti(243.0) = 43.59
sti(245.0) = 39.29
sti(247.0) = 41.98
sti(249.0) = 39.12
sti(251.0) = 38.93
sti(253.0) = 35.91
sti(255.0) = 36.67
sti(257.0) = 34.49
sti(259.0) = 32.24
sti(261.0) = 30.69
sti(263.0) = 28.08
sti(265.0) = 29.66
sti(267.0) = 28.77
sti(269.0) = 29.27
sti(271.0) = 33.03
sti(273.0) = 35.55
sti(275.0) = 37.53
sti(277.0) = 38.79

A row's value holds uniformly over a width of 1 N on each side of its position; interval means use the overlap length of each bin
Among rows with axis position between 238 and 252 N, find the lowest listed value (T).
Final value 38.93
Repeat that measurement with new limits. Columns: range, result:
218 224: 41.99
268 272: 29.27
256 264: 28.08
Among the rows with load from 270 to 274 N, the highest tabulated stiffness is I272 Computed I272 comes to 35.55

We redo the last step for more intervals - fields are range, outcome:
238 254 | 44.86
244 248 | 41.98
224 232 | 43.9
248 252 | 39.12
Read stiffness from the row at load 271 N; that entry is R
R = 33.03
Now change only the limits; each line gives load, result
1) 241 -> 44.86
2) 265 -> 29.66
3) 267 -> 28.77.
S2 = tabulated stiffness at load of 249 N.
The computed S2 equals 39.12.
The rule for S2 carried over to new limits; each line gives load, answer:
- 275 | 37.53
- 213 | 46.31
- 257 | 34.49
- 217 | 44.76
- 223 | 45.83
